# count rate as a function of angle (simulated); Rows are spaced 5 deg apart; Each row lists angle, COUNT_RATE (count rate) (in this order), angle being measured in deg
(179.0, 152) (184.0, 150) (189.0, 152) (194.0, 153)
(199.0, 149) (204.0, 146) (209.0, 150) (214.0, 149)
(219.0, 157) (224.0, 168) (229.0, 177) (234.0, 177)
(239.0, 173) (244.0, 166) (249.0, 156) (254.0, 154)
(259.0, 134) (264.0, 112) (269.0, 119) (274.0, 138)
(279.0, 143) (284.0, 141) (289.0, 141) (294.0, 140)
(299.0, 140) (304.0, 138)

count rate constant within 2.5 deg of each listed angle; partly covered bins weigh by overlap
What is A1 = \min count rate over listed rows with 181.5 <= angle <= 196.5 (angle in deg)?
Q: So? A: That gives 150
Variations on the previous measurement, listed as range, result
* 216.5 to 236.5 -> 157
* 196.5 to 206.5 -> 146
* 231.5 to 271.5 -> 112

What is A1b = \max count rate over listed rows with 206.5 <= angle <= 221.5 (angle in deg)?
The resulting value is 157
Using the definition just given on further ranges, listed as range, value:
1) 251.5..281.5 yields 154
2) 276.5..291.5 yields 143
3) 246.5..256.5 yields 156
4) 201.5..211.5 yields 150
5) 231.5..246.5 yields 177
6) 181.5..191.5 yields 152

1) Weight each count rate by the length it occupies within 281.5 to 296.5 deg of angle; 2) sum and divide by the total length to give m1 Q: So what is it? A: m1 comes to 141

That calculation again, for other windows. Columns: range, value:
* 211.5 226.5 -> 158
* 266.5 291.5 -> 136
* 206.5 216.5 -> 150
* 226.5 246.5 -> 173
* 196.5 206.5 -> 148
